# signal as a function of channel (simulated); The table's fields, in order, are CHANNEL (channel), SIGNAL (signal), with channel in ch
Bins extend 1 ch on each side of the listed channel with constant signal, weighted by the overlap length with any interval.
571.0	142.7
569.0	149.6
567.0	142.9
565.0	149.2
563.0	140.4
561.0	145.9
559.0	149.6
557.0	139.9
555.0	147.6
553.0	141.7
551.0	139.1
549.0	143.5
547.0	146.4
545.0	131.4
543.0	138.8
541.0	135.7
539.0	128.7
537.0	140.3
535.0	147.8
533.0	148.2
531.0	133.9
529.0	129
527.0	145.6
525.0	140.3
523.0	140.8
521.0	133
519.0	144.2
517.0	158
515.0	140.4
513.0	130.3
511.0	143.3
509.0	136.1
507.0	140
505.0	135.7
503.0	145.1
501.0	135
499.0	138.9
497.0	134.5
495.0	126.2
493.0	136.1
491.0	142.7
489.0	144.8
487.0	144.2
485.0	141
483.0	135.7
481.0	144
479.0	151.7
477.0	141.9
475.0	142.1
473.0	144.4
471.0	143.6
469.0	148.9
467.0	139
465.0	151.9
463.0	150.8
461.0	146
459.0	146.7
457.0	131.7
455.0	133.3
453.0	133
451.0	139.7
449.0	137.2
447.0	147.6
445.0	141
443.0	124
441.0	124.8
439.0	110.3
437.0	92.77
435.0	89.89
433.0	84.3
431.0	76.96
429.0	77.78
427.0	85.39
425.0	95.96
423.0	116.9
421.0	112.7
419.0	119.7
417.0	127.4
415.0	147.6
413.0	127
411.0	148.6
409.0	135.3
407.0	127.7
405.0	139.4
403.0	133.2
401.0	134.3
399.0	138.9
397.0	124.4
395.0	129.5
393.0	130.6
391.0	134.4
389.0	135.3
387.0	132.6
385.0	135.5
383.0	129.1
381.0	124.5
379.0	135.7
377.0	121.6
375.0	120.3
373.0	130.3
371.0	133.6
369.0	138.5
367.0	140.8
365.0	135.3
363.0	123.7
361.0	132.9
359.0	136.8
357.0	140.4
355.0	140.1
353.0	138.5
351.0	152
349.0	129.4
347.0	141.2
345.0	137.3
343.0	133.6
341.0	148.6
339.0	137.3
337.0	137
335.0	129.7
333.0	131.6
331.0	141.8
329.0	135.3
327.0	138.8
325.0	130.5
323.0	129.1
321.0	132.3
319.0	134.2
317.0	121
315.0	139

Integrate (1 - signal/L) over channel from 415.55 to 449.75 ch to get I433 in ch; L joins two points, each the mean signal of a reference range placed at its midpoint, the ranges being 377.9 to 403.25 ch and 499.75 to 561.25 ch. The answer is 6.3 ch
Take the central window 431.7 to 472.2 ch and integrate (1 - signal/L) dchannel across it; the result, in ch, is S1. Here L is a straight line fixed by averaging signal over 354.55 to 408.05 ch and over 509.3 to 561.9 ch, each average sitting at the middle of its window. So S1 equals 1.8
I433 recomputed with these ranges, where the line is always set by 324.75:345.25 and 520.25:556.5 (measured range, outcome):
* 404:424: 1.1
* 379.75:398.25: 0.9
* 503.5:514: 0.1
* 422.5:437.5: 5.3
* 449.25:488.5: -1.1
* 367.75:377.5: 0.5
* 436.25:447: 1.3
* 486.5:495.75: 0.0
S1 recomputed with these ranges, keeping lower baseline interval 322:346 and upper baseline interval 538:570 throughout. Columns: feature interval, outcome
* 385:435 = 6.1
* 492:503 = 0.4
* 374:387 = 0.9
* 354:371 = 0.1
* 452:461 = 0.1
